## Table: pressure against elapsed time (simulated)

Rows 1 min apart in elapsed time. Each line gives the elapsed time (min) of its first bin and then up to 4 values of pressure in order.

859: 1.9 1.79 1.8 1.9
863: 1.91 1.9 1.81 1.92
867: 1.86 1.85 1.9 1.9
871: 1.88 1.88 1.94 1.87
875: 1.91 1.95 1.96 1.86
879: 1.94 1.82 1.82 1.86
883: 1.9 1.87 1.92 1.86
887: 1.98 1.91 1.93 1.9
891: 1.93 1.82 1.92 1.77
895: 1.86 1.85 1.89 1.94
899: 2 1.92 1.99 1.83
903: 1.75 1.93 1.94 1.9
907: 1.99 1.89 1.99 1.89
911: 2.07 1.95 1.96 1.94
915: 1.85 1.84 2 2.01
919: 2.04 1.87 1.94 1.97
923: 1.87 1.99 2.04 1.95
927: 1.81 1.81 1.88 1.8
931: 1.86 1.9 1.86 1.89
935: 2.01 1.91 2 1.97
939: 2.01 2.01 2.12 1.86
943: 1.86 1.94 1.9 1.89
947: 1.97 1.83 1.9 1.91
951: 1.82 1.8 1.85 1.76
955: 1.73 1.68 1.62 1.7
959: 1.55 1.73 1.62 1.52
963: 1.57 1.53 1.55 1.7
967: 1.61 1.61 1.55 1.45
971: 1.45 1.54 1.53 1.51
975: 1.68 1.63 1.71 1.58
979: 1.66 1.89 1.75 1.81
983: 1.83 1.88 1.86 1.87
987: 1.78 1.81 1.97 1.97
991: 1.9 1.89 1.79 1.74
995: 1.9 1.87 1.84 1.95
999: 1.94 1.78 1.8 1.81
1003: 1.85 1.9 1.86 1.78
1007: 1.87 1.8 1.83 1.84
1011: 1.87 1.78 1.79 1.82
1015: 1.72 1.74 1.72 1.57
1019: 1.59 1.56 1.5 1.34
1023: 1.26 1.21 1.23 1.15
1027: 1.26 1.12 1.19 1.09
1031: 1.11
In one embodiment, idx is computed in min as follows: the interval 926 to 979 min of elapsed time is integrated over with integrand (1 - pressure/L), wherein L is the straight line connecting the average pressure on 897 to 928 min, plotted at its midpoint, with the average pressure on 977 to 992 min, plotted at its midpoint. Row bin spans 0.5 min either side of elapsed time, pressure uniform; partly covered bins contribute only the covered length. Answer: 3.2 min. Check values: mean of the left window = 1.93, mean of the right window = 1.82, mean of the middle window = 1.76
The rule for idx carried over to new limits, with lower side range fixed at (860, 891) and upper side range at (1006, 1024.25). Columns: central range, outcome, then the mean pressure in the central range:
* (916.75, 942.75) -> -1.9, 1.94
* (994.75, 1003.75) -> -0.9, 1.86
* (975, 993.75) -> -1.0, 1.81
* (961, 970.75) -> 1.0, 1.57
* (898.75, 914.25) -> -0.8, 1.93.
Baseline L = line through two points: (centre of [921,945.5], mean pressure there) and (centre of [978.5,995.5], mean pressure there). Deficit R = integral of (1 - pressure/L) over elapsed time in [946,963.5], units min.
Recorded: 1.4 min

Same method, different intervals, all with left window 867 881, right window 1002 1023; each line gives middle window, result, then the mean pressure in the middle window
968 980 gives 1.3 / 1.59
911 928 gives -0.9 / 1.94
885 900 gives -0.2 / 1.9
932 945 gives -1.0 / 1.95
